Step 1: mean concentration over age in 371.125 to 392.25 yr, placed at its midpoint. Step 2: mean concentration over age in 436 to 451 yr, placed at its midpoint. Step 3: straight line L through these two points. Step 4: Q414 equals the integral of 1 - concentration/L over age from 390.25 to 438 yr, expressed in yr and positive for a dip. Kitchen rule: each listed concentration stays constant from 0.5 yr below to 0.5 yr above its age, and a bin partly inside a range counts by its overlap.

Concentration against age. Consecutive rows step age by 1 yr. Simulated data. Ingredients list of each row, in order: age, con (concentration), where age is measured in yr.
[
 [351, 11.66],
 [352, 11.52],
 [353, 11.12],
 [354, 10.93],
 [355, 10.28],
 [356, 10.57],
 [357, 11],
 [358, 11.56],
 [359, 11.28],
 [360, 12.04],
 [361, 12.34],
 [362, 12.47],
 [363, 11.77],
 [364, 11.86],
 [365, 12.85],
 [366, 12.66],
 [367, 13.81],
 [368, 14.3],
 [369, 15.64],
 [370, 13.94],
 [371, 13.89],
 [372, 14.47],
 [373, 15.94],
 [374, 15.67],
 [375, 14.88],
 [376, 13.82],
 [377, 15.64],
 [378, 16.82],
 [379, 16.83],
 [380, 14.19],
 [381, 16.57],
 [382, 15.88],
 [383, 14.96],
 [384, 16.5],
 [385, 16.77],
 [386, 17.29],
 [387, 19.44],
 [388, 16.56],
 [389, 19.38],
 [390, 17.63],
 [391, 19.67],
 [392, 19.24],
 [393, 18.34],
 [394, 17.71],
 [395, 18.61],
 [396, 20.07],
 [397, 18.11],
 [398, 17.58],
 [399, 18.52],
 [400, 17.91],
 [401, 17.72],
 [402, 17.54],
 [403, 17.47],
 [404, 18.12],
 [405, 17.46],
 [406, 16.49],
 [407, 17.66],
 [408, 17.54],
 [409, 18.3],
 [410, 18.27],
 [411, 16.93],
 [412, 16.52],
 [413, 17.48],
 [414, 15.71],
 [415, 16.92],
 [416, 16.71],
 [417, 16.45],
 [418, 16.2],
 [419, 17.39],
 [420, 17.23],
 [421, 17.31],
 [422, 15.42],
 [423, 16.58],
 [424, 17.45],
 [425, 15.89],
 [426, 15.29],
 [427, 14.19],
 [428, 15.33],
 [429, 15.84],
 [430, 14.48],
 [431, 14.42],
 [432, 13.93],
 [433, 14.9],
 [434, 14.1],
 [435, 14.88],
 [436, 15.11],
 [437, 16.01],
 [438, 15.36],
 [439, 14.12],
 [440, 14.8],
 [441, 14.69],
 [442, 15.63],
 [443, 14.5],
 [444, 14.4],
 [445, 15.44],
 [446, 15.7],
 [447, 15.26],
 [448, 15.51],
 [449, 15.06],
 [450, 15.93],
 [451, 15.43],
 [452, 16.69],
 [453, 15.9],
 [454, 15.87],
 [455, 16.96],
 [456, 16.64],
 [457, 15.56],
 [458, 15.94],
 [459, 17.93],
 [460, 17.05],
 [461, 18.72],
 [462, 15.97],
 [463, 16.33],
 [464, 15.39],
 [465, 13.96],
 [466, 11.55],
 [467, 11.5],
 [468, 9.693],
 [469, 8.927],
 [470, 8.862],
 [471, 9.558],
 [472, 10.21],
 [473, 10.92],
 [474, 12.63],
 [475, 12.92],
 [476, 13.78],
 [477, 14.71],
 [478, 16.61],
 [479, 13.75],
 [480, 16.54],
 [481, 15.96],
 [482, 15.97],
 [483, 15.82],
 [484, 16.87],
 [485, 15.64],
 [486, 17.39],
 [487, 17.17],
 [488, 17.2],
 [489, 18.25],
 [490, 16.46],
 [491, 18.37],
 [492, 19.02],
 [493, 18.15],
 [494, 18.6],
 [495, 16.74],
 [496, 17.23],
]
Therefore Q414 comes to -3.0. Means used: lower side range 16.5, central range 16.8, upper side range 15.2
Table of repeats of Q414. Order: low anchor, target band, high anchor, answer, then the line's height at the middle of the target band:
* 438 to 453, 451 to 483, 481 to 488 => 3.18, 15.9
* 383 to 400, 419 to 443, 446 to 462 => 2.24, 16.9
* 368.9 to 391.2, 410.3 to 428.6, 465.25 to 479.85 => -2.58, 14.4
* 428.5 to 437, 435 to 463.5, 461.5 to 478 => -4.36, 13.7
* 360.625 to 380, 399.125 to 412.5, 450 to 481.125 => -3.13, 14.2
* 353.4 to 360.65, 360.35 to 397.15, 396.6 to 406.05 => -3.59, 14.4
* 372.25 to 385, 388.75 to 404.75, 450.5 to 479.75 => -3.10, 15.3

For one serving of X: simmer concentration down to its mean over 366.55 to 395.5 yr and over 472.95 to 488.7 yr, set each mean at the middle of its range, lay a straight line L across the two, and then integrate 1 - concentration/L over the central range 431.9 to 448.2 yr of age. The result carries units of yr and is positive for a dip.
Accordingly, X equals 0.8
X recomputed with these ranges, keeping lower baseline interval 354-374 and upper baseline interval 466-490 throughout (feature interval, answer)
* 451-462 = -2.32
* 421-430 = -1.57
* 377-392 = -4.67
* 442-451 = -1.07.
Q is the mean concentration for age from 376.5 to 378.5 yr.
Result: 16.2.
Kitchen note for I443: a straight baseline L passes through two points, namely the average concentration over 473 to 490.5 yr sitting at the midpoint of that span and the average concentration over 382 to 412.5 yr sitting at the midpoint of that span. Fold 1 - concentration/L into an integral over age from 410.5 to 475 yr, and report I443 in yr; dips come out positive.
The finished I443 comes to 6.2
